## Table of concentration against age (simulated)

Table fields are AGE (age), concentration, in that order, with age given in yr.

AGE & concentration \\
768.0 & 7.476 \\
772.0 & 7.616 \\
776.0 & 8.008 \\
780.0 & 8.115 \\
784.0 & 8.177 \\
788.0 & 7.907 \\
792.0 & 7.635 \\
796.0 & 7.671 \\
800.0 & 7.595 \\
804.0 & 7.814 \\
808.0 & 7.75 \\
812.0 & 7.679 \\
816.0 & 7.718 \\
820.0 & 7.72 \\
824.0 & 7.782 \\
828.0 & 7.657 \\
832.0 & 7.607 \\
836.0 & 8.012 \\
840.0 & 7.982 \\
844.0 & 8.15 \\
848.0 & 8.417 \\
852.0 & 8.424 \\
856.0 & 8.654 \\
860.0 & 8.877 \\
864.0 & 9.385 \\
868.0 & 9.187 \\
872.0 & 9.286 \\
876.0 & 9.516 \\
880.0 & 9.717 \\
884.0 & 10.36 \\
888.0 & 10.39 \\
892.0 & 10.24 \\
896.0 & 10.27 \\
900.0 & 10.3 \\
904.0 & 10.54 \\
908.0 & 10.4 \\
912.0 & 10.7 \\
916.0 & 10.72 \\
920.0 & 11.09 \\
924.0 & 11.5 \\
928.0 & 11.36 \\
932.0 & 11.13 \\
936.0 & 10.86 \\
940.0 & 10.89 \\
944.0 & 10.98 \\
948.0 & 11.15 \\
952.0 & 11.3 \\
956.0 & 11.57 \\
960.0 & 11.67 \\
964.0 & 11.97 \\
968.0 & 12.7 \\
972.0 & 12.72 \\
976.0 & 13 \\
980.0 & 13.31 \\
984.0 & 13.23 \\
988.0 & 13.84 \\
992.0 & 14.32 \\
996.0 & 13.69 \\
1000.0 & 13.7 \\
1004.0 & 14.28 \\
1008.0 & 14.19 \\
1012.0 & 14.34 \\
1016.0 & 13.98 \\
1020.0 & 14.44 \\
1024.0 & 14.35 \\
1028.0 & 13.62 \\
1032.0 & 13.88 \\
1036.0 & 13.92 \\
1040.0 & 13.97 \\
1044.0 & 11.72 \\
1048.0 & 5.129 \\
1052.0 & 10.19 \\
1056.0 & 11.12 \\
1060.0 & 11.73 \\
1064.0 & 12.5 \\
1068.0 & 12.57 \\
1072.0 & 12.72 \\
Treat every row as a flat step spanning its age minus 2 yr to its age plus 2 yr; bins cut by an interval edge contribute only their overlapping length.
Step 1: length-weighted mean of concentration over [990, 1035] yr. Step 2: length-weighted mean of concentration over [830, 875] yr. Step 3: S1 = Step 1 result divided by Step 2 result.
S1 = 1.64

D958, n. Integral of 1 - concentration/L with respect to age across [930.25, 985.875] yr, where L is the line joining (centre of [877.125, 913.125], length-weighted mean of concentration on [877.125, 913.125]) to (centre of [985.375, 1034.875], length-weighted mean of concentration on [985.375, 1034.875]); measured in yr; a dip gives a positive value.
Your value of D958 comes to 2.1 yr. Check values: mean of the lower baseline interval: 10.3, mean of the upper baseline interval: 14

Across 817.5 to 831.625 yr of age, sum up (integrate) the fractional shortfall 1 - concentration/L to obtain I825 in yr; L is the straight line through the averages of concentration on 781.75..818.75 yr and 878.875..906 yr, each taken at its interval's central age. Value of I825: 1.22 yr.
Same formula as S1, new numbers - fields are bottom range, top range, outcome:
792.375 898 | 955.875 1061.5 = 1.50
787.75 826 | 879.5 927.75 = 1.37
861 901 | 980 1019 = 1.42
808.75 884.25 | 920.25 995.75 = 1.43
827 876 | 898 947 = 1.28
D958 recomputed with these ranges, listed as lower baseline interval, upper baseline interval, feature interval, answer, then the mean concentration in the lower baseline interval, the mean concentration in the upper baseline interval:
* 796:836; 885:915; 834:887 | 1.2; 7.72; 10.4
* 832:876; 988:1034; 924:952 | 1.0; 8.63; 14.1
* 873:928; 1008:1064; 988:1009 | -3.6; 10.5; 12.6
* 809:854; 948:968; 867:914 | -2.0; 7.92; 11.7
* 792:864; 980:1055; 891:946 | -1.8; 8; 13.1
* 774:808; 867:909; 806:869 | 5.2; 7.86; 10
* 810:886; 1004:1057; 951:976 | -2.0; 8.53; 12.8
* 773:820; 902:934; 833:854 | 2.0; 7.82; 10.9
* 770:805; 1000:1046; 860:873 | 0.8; 7.84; 13.9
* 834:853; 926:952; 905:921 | -0.6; 8.19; 11.1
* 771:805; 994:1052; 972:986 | -1.1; 7.84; 13.1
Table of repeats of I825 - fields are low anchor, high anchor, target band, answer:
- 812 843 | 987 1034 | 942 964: 1.27 yr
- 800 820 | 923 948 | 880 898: -0.73 yr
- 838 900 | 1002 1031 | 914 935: -0.04 yr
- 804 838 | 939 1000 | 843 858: 0.44 yr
